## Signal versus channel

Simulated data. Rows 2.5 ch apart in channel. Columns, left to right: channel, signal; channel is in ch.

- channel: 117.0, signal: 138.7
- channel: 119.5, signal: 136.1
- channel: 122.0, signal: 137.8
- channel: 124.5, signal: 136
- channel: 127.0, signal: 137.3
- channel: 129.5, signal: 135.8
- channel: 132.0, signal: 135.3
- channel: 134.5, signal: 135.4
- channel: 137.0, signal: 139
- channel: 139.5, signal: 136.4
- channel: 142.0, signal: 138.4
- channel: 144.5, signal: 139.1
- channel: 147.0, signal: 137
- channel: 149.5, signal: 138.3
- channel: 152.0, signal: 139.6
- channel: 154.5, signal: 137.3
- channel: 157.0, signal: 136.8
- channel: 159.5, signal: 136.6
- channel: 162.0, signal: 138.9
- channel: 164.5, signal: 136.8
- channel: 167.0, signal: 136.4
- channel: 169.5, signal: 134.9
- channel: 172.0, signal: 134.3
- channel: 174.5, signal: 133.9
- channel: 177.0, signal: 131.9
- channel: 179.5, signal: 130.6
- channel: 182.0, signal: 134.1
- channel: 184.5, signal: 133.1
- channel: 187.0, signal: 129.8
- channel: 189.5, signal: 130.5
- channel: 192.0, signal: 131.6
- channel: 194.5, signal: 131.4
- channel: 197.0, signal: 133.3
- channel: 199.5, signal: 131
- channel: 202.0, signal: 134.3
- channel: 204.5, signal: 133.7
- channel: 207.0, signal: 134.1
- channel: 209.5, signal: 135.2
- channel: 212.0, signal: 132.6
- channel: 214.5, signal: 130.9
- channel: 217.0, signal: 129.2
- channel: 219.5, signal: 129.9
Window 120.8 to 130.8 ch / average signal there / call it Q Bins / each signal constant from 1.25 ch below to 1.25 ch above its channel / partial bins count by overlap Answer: 137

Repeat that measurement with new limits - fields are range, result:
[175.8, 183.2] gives 132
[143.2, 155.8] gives 138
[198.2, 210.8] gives 134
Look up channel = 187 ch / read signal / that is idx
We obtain 129.8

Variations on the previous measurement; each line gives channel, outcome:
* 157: 136.8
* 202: 134.3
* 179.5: 130.6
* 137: 139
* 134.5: 135.4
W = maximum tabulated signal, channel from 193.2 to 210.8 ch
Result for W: 135.2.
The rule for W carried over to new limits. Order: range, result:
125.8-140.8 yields 139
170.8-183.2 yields 134.3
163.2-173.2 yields 136.8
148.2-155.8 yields 139.6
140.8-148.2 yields 139.1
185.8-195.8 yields 131.6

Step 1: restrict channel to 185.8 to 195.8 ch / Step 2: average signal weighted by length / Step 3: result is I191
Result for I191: 131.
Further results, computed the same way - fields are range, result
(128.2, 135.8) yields 136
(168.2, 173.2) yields 135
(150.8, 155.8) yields 138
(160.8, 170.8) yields 137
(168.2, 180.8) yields 133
